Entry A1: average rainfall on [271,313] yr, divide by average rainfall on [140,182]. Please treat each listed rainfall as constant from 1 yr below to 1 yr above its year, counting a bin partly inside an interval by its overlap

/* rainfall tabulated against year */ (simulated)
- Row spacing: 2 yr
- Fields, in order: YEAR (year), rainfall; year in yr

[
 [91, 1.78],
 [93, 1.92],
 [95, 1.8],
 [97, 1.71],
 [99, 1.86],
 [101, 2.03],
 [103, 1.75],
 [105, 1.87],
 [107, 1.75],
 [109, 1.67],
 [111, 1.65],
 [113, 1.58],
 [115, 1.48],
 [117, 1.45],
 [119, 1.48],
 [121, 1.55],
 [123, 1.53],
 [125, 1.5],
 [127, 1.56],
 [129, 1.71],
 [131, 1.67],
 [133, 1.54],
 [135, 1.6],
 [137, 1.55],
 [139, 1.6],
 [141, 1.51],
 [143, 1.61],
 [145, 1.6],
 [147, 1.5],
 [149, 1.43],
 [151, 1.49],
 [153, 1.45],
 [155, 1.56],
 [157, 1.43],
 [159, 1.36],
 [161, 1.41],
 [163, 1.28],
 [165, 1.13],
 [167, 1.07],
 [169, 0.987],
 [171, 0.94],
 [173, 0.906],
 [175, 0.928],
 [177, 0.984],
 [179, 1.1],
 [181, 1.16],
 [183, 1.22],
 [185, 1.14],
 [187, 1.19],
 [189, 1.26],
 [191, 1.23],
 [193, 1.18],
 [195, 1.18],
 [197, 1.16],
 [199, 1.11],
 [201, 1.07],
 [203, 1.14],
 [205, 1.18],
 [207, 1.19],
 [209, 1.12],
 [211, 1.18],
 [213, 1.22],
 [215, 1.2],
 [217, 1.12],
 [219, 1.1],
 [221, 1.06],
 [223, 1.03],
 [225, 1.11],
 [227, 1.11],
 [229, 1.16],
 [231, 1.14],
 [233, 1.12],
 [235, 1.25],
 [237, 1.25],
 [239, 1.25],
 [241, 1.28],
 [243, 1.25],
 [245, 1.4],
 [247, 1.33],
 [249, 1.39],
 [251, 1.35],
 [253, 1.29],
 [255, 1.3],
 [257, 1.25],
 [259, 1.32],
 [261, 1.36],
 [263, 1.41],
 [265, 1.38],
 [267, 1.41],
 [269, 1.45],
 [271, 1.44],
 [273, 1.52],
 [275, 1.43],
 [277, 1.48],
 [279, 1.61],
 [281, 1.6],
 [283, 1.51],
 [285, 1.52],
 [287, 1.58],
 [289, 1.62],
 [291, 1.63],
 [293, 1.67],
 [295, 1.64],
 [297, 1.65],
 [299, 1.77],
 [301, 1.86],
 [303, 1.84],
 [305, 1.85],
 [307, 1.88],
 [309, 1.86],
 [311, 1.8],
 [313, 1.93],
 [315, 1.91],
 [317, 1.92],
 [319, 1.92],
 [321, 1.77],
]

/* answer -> 1.30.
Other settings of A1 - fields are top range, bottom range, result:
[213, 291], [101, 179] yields 0.91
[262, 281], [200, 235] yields 1.29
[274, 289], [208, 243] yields 1.32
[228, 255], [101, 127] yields 0.78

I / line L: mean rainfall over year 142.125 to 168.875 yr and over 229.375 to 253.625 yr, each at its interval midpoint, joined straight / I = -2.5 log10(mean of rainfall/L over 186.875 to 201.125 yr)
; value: 0.14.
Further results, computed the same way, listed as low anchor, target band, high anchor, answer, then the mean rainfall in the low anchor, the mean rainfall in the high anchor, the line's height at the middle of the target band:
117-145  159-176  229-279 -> 0.34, 1.57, 1.34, 1.5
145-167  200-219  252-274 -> 0.20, 1.4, 1.38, 1.39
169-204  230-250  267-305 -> 0.09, 1.11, 1.6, 1.37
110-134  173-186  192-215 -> 0.19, 1.56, 1.16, 1.28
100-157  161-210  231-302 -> 0.33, 1.59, 1.44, 1.53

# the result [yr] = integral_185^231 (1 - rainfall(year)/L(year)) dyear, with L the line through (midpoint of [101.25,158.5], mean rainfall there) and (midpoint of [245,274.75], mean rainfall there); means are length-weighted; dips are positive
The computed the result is 9.7 yr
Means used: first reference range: 1.58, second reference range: 1.37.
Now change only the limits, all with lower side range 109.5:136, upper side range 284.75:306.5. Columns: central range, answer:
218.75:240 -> 6.5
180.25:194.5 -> 3.7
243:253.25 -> 2.0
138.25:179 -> 7.4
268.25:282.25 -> 1.5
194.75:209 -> 4.2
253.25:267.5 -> 2.8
